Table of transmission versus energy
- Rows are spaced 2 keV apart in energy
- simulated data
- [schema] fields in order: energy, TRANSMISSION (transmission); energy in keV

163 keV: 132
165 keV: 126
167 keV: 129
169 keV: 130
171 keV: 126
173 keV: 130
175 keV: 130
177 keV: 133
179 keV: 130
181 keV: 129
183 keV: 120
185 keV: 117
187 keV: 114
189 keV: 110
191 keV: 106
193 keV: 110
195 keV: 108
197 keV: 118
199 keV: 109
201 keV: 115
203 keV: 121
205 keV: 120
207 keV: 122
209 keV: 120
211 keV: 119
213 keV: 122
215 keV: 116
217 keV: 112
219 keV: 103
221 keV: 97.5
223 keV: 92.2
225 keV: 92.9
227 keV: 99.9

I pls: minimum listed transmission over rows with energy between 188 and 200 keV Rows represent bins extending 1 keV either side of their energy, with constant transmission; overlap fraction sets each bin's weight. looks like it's 106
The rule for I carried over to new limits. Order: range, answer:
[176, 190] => 110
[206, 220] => 103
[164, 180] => 126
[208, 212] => 119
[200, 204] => 115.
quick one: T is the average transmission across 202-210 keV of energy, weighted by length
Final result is 121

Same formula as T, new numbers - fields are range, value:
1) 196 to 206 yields 117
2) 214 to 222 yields 107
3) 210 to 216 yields 119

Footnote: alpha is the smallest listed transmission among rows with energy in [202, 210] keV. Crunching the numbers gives 120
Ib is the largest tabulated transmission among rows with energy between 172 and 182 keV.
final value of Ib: 133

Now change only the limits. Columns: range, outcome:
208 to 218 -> 122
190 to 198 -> 118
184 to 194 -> 117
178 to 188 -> 130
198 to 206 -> 121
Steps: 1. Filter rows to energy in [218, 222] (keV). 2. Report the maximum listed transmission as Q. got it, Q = 103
